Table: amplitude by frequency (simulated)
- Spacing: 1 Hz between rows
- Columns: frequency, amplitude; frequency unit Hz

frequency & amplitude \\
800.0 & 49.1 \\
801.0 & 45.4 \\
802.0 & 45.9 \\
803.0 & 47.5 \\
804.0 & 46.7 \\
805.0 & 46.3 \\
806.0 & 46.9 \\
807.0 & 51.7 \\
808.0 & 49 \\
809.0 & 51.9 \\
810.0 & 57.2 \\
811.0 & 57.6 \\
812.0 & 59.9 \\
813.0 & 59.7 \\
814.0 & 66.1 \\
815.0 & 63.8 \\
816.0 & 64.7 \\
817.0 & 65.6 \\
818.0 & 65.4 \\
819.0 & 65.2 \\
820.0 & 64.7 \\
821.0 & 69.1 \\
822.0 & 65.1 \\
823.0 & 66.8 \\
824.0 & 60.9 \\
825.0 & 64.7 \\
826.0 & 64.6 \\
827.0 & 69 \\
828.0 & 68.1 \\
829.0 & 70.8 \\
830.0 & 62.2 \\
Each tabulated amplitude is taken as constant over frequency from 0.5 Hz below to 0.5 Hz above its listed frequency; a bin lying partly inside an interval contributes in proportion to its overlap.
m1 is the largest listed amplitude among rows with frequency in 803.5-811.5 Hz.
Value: 57.6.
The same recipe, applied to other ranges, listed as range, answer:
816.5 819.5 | 65.6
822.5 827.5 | 69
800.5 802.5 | 45.9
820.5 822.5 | 69.1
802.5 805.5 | 47.5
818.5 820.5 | 65.2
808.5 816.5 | 66.1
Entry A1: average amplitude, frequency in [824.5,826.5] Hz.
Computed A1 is 64.7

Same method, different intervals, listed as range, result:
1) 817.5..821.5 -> 66.1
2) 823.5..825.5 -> 62.8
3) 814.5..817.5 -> 64.7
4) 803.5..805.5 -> 46.5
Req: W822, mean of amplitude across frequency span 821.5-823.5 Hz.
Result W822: 65.9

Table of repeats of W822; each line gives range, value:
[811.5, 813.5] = 59.8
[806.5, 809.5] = 50.9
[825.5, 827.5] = 66.8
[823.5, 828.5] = 65.5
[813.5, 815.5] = 64.9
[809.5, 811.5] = 57.4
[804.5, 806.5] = 46.6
